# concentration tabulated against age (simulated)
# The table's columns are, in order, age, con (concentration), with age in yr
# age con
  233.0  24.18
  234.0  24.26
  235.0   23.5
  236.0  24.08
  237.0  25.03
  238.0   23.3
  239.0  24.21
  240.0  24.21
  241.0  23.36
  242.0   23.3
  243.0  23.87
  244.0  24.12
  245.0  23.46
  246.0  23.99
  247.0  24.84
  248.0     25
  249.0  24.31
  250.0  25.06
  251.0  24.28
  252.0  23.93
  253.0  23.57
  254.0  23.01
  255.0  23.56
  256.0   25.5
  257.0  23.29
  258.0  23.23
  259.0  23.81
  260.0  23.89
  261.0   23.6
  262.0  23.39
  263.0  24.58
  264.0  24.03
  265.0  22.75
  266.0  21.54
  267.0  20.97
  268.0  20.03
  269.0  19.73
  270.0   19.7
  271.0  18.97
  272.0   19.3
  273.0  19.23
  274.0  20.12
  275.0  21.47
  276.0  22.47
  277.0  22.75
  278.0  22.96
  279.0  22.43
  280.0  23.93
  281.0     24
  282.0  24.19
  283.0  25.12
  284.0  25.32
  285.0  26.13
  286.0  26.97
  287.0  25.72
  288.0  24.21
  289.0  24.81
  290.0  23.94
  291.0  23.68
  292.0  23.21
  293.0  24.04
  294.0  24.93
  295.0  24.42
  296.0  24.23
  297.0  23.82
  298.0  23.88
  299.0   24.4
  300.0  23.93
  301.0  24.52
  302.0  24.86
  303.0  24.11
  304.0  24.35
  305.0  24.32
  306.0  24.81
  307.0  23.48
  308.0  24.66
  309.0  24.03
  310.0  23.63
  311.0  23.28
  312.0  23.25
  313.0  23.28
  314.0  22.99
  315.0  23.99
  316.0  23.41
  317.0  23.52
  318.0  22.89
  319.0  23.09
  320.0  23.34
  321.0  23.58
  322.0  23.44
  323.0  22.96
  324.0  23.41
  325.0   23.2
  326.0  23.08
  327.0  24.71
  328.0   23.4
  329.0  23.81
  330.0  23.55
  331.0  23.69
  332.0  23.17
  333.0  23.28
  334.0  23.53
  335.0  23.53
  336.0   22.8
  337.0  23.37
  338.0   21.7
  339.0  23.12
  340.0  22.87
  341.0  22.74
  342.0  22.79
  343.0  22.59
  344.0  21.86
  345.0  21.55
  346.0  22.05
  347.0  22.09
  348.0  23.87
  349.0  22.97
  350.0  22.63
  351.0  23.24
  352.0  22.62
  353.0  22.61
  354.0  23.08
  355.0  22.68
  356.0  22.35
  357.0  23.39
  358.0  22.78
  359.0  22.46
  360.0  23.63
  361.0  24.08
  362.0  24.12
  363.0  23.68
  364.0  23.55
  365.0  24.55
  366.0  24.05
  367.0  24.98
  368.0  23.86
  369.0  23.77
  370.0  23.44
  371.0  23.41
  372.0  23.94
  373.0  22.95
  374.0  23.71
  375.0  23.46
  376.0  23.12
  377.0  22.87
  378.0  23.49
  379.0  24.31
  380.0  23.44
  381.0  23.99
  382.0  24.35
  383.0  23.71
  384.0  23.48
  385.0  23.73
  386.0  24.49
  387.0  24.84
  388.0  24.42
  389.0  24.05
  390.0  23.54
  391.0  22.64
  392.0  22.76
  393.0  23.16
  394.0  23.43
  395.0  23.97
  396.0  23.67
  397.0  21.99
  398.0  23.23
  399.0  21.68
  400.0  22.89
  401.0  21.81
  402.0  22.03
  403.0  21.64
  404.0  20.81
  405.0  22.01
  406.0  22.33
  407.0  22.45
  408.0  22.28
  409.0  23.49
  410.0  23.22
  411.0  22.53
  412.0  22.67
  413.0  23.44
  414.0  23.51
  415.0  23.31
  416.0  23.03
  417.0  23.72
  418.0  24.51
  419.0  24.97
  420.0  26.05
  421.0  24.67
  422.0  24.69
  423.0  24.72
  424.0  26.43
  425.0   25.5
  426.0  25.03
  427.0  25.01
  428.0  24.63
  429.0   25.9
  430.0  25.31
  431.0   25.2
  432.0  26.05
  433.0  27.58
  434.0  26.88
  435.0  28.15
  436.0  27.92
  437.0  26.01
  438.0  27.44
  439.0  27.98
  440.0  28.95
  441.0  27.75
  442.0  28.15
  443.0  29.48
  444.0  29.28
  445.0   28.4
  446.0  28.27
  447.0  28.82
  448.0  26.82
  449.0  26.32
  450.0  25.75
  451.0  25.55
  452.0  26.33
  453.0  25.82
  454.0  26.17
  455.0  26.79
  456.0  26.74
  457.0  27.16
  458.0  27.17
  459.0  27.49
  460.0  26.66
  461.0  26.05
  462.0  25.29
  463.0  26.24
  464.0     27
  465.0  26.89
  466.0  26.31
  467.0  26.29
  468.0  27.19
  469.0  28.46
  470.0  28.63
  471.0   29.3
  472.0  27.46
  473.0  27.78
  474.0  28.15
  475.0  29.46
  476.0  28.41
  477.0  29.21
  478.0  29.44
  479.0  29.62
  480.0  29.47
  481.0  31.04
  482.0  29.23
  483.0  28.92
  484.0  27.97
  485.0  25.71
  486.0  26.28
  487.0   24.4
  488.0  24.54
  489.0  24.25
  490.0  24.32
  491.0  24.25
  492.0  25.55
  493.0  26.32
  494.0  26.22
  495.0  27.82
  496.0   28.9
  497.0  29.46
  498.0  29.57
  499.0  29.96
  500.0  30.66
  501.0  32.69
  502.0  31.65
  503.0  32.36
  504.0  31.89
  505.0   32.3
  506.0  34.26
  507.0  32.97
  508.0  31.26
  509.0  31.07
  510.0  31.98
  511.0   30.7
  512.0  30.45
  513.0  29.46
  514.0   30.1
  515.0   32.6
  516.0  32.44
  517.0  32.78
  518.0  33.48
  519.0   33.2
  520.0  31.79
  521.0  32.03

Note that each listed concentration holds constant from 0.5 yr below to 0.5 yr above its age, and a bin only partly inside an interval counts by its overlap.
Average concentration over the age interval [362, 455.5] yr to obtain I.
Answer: 24.6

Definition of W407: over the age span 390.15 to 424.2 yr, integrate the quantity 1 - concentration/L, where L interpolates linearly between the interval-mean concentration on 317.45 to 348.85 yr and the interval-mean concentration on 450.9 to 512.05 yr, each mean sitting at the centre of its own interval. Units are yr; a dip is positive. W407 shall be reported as 3.3 yr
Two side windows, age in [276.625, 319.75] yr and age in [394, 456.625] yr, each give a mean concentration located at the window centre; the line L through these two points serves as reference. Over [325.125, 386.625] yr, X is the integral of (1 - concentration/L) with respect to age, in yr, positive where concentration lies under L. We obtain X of 3.1 yr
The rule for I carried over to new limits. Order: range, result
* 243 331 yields 23.5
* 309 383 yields 23.3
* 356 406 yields 23.4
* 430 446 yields 27.6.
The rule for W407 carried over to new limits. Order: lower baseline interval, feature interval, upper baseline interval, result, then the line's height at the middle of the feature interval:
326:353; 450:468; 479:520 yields 0.9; 27.9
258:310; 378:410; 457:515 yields 3.7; 26.2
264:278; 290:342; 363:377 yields -3.4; 22.2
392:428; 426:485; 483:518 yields -2.2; 26.4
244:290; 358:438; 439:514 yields 7.4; 26.4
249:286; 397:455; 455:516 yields 4.1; 27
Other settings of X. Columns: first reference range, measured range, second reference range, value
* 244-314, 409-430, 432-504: 1.8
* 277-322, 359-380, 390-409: -0.7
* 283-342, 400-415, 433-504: 2.1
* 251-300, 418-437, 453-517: 0.9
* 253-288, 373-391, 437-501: 1.2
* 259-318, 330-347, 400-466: 0.9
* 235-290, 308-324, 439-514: 0.8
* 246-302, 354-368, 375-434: 0.1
